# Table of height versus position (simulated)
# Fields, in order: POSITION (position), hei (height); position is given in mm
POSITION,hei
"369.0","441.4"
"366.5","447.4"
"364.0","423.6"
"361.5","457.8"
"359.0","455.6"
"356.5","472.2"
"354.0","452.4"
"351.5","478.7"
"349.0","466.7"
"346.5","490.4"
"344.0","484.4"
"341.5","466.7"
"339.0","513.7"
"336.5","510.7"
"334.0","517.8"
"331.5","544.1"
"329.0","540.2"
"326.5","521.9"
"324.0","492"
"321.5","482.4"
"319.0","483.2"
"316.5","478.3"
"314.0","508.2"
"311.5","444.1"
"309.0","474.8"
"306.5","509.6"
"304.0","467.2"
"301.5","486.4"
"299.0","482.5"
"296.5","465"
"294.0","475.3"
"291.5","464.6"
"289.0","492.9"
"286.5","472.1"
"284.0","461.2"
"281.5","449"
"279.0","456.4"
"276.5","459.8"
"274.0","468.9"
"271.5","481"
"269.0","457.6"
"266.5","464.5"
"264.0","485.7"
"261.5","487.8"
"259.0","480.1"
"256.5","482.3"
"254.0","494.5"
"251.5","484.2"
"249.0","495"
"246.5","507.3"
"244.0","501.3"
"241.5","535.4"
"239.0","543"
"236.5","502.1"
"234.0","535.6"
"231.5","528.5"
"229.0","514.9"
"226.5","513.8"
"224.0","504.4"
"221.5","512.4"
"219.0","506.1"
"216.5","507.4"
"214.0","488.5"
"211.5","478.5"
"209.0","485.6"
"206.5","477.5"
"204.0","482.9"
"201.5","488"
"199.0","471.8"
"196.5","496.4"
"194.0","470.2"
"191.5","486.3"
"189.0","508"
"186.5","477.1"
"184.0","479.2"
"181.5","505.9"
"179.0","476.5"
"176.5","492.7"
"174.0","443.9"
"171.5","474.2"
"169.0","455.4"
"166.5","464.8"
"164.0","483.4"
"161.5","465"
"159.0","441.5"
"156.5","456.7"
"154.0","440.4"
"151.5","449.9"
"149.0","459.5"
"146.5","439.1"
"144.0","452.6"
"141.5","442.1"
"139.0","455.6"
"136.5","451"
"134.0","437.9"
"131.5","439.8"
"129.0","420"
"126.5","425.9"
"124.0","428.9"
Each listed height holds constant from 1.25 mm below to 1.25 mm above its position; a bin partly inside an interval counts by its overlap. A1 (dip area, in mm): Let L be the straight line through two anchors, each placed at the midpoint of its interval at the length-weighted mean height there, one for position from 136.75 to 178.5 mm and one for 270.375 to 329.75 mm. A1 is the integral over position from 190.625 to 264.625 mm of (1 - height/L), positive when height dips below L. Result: -4.77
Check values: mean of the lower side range 457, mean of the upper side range 479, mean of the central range 498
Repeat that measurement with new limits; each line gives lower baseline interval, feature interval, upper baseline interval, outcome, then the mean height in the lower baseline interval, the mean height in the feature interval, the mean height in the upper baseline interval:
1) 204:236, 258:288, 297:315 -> 1.3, 504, 469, 481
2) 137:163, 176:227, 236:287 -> -2.7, 451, 491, 484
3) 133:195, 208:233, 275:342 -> -1.7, 464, 505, 486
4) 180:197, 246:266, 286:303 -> -0.3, 489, 488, 477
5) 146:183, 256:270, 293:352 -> 0.1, 464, 476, 491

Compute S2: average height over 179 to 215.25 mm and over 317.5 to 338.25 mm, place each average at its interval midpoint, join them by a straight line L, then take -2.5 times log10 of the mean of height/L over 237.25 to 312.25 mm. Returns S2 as 0.042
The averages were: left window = 485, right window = 511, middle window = 481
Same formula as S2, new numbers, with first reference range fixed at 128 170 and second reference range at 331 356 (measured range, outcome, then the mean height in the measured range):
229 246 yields -0.119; 523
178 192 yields -0.072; 489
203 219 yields -0.057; 488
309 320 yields 0.015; 478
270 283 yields 0.032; 463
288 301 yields 0.009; 476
